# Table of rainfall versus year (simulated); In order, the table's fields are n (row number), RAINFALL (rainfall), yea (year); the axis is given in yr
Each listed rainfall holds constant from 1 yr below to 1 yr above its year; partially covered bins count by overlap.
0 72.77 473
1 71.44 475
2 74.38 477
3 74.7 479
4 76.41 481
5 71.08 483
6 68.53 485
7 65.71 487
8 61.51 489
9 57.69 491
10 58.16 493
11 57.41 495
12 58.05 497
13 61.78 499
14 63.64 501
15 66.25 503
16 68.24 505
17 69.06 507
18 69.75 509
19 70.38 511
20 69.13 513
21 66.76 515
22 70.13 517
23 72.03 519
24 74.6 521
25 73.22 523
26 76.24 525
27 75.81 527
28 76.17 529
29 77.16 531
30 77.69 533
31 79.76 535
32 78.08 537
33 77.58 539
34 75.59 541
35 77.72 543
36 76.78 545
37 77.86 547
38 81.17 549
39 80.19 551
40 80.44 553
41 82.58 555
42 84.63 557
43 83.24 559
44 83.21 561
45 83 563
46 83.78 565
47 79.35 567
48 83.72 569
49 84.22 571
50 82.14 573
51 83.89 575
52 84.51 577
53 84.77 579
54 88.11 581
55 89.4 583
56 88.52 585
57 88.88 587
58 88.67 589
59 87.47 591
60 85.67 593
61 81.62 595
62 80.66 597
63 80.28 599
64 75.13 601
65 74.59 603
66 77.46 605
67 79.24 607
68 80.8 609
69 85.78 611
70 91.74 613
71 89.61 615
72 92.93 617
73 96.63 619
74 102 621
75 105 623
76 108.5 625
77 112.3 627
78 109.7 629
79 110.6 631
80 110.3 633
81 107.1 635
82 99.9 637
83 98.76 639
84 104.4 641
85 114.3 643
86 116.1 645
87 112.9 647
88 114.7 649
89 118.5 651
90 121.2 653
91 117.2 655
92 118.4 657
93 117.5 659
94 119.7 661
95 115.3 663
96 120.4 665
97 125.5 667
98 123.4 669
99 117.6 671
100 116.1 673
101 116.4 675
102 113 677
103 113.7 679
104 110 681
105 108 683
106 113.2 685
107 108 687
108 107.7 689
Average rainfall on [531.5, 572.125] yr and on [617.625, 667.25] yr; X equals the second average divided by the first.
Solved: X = 1.39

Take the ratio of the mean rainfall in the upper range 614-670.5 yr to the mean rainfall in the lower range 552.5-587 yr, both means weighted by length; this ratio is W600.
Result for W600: 1.32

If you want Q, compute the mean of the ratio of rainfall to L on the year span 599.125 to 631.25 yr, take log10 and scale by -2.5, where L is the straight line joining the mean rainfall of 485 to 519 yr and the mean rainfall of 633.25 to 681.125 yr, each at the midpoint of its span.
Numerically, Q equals 0.10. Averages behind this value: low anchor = 64.9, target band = 92.5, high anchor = 115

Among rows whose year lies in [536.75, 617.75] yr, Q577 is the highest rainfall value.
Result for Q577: 92.93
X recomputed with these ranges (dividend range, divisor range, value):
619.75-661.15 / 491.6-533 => 1.61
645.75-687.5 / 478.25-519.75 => 1.75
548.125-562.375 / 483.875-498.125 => 1.35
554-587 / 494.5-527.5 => 1.23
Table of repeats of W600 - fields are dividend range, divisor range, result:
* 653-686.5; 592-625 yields 1.34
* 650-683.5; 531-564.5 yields 1.47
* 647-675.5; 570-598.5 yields 1.39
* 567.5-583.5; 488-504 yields 1.40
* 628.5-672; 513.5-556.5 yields 1.49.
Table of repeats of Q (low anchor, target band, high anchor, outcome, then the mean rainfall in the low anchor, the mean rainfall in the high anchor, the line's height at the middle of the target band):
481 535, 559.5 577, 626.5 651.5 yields 0.06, 68.7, 110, 87.6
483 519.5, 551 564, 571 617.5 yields -0.08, 65.3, 84.3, 76.8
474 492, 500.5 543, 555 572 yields 0.04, 69.1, 83.1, 75.8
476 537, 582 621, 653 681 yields 0.15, 69.5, 118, 98.1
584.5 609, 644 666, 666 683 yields -0.09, 82.2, 116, 108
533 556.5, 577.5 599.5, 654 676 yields 0.09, 79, 119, 93.5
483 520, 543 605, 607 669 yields 0.06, 65.4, 108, 87.9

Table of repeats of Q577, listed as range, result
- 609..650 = 116.1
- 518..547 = 79.76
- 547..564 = 84.63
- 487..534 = 77.69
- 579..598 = 89.4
